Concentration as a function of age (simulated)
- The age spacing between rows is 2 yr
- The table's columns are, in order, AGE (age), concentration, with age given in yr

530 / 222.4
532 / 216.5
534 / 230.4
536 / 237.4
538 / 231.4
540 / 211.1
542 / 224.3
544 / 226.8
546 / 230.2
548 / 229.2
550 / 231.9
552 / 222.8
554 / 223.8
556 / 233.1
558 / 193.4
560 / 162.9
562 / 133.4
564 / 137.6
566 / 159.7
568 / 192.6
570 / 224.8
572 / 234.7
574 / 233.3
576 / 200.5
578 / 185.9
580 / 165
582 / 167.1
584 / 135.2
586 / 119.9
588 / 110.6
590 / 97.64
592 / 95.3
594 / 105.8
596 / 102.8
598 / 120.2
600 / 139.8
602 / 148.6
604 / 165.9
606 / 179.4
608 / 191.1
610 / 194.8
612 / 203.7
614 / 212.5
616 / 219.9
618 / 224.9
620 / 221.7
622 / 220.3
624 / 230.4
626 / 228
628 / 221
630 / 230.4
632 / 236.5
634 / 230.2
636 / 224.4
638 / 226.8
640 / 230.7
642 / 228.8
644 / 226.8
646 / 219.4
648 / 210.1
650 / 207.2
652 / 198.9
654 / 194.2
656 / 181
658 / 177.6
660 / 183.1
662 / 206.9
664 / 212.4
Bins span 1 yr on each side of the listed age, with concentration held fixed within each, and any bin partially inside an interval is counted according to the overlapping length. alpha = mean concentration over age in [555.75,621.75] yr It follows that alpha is 170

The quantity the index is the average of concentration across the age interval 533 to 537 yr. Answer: 234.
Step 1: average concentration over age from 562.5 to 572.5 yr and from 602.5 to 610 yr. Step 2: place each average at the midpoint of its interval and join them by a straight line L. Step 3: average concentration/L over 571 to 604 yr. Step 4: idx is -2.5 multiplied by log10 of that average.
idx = 0.22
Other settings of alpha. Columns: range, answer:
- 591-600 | 110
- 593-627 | 183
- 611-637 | 223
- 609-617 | 208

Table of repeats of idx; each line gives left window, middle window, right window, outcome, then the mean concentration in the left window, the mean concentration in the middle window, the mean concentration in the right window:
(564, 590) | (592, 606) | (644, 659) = 0.35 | 173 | 131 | 200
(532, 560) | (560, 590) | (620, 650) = 0.30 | 223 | 169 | 225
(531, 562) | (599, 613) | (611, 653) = 0.25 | 218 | 175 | 222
